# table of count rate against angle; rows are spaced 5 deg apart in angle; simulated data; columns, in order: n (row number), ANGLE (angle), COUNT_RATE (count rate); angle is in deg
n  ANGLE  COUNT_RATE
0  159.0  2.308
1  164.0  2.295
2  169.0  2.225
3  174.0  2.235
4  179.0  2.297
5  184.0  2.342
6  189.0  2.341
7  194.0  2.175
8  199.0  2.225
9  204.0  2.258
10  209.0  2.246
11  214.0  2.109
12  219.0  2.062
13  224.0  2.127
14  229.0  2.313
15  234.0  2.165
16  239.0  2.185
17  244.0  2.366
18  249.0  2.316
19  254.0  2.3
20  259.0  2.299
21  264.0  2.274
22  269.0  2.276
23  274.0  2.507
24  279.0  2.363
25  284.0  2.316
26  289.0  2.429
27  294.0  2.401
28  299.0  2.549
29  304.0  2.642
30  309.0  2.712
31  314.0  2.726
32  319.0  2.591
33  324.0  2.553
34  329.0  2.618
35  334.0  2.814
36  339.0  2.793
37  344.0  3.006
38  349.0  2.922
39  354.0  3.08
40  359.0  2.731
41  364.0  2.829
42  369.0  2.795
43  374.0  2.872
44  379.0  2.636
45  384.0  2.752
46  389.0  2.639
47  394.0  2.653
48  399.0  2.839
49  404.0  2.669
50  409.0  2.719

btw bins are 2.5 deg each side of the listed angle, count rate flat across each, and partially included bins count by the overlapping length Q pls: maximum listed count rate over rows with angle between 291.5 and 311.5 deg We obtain 2.712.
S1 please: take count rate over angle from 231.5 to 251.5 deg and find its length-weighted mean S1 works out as 2.26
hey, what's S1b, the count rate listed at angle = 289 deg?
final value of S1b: 2.429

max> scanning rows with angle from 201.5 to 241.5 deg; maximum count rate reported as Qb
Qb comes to 2.313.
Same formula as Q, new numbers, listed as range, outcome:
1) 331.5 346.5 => 3.006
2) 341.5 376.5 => 3.08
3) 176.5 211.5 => 2.342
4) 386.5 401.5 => 2.839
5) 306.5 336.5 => 2.814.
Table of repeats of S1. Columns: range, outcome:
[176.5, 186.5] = 2.32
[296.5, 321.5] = 2.64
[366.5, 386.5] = 2.76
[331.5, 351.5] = 2.88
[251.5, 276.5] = 2.33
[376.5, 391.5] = 2.68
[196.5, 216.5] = 2.21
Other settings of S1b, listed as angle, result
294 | 2.401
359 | 2.731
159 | 2.308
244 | 2.366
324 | 2.553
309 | 2.712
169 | 2.225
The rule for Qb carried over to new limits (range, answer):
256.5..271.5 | 2.299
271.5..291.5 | 2.507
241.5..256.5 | 2.366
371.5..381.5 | 2.872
